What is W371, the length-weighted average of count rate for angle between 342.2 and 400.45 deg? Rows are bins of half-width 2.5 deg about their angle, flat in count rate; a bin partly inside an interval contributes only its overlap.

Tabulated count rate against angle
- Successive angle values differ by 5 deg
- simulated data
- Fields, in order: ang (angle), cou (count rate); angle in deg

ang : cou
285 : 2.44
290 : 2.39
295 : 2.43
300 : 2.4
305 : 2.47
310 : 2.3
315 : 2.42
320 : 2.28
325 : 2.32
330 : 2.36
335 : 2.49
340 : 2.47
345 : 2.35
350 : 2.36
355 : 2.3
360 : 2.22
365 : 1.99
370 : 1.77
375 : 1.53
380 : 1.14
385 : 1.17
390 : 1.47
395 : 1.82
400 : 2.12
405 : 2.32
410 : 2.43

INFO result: 1.85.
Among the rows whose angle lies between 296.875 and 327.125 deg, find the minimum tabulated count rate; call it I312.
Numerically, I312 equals 2.28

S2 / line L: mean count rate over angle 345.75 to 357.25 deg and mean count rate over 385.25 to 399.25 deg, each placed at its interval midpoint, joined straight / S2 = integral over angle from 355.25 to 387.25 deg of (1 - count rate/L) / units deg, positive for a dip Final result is 5.3 deg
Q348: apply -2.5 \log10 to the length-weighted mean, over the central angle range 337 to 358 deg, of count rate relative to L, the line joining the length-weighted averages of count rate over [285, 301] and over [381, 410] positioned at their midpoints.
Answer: -0.14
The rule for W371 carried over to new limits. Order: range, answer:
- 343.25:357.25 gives 2.34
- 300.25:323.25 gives 2.37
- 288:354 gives 2.39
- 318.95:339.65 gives 2.38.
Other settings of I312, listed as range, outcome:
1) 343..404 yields 1.14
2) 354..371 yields 1.77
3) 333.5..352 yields 2.35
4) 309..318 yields 2.3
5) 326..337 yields 2.36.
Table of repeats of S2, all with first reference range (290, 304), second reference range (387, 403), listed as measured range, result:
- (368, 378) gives 1.66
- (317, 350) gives -2.93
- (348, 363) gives -1.70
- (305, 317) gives -0.26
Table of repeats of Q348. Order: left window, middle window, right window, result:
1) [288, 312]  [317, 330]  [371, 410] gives -0.05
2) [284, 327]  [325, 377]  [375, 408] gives -0.09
